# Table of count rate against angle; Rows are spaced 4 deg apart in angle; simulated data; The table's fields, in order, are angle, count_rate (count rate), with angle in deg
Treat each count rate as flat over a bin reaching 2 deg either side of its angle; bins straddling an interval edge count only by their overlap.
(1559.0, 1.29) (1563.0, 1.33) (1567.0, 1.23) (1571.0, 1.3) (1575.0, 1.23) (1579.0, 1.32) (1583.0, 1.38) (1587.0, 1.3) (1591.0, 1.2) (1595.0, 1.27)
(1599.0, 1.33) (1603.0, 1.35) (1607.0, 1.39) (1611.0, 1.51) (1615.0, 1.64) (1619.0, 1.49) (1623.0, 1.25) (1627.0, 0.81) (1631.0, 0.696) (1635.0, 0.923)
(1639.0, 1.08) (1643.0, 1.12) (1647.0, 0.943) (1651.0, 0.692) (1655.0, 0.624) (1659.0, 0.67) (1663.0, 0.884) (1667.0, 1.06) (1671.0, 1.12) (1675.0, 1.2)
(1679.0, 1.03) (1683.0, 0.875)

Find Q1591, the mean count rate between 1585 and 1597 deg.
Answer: 1.26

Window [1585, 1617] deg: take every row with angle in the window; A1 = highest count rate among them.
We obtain 1.64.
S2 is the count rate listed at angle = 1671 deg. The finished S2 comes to 1.12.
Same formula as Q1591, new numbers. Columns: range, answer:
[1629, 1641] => 0.9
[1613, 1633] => 1.18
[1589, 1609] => 1.31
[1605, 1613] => 1.45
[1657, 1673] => 0.933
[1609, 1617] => 1.57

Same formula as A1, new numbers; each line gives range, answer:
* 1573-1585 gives 1.38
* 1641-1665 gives 1.12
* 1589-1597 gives 1.27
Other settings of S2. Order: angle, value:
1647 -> 0.943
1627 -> 0.81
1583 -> 1.38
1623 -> 1.25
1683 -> 0.875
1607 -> 1.39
